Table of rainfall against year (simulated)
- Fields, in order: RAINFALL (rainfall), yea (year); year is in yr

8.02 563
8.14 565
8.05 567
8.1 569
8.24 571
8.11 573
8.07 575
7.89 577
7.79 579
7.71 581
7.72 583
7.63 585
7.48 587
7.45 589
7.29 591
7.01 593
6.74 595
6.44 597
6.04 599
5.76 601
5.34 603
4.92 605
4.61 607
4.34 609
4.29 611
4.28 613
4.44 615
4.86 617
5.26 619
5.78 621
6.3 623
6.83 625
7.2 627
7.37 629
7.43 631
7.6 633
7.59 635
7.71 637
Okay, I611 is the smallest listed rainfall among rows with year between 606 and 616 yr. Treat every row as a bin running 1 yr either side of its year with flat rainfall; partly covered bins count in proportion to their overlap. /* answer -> 4.28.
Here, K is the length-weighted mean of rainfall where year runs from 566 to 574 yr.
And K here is 8.12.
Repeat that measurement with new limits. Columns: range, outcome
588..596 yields 7.12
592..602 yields 6.4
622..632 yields 7.03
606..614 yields 4.38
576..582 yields 7.8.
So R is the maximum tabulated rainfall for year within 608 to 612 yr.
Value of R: 4.34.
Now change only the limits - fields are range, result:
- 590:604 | 7.29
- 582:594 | 7.72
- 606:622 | 5.78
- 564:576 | 8.24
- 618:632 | 7.43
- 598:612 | 6.04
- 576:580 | 7.89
